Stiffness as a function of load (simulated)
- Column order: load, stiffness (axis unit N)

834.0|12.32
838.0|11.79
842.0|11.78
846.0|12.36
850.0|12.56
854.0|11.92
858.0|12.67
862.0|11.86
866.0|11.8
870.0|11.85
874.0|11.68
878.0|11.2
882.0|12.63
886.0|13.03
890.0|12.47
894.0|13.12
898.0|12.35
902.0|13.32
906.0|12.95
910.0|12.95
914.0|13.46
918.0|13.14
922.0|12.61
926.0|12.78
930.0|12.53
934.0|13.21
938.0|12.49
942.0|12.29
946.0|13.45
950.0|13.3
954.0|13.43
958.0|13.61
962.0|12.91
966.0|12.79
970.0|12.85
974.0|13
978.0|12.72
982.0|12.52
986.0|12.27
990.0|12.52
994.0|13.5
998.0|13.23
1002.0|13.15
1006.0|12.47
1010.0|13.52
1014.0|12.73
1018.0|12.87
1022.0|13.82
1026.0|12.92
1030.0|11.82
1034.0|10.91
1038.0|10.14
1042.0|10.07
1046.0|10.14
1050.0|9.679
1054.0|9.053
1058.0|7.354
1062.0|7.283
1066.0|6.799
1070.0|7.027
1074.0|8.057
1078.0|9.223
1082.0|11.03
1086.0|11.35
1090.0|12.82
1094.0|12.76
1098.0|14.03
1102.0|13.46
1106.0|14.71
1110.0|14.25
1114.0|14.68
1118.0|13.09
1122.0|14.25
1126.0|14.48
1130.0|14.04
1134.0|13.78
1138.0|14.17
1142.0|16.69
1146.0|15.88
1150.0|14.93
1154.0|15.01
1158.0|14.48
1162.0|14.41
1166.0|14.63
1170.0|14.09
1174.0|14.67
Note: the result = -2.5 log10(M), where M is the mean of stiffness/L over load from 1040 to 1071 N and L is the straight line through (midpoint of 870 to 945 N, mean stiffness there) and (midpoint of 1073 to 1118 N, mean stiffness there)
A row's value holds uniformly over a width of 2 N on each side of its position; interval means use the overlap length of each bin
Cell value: 0.43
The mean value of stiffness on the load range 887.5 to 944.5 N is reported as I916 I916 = 12.8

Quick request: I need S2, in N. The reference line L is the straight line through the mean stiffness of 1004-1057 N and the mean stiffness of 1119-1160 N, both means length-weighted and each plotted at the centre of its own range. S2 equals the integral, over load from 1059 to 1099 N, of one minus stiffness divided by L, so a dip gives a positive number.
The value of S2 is 9.6 N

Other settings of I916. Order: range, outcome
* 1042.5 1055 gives 9.72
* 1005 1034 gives 12.8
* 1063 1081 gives 7.93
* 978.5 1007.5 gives 12.8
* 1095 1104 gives 13.6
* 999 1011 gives 13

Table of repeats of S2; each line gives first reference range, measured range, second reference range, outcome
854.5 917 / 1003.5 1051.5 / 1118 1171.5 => 6.51 N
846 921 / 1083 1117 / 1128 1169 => 2.25 N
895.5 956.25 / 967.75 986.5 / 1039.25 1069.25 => -2.50 N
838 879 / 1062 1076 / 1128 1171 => 6.70 N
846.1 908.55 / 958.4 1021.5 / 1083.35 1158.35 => 1.26 N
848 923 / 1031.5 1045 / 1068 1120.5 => 1.96 N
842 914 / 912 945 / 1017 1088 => -3.22 N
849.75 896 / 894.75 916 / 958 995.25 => -1.04 N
